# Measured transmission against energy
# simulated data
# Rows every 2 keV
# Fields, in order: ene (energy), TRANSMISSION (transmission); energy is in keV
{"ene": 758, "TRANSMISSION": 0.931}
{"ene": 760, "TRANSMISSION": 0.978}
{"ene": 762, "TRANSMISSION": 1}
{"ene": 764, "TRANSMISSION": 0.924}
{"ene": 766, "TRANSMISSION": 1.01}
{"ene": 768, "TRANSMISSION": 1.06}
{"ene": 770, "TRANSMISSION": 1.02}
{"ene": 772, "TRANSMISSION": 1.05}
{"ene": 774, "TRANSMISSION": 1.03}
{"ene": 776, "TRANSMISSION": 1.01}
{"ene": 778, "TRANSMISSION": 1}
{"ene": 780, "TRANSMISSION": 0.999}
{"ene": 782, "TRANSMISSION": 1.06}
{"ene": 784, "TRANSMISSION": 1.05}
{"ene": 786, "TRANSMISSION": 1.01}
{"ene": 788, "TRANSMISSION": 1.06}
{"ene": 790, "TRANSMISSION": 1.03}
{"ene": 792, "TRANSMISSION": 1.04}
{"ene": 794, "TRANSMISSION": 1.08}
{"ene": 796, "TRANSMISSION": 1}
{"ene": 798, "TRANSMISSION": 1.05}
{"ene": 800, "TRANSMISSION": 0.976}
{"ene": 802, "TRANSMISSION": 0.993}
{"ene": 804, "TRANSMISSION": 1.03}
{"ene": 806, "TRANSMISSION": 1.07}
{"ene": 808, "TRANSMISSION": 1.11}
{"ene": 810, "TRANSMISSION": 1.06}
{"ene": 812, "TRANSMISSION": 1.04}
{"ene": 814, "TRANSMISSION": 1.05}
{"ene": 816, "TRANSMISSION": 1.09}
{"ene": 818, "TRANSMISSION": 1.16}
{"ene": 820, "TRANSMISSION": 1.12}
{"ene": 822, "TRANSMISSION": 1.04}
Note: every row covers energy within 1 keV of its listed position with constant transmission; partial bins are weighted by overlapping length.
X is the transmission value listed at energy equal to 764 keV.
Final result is 0.924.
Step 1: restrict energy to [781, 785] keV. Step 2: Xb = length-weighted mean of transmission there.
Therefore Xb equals 1.06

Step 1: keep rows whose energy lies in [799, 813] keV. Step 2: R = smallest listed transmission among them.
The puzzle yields 0.976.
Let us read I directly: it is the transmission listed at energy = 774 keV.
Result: 1.03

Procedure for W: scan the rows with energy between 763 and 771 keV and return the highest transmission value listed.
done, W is 1.06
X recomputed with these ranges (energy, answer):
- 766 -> 1.01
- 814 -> 1.05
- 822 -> 1.04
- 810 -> 1.06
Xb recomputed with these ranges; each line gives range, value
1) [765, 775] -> 1.03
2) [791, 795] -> 1.06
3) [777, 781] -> 1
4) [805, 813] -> 1.07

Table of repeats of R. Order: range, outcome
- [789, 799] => 1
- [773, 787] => 0.999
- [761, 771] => 0.924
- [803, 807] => 1.03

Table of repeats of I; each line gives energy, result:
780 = 0.999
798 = 1.05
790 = 1.03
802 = 0.993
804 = 1.03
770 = 1.02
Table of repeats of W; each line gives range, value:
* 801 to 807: 1.07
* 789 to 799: 1.08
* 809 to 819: 1.16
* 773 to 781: 1.03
